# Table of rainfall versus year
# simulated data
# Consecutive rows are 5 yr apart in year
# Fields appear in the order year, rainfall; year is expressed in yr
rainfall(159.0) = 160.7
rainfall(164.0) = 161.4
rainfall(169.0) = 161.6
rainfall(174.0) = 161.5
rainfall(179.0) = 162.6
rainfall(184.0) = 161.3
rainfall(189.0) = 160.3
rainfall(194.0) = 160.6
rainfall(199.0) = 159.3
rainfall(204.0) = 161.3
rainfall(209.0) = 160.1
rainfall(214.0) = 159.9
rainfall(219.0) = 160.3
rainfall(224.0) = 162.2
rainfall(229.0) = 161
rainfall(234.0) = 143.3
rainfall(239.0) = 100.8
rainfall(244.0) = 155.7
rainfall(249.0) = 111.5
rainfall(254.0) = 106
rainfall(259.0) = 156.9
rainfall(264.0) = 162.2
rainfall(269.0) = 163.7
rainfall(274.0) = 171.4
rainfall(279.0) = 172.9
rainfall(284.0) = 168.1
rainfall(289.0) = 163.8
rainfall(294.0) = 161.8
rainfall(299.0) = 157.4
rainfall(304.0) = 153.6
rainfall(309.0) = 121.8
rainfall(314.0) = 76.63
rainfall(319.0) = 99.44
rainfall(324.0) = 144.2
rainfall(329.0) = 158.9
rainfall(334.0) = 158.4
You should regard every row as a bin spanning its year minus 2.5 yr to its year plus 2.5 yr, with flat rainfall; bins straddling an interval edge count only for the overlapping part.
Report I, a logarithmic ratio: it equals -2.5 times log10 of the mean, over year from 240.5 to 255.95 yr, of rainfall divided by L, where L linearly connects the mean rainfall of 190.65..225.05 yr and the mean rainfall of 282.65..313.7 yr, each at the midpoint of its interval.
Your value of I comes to 0.25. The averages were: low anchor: 160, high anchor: 148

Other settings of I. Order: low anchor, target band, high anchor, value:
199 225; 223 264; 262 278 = 0.19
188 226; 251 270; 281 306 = 0.11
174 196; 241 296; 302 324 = -0.17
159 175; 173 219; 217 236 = -0.01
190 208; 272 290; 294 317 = -0.23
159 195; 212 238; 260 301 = 0.06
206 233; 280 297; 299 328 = -0.23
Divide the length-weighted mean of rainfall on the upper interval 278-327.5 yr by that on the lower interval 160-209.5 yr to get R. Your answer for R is 0.9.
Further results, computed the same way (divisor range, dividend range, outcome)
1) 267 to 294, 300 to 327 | 0.73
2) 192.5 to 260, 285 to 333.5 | 0.95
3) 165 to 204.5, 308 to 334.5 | 0.77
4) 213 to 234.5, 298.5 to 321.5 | 0.75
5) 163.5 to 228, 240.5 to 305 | 0.95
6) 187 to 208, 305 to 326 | 0.70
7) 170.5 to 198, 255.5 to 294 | 1.02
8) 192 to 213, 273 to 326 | 0.90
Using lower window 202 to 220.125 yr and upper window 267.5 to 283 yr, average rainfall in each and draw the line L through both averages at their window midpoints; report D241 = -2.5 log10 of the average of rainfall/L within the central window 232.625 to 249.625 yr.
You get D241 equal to 0.27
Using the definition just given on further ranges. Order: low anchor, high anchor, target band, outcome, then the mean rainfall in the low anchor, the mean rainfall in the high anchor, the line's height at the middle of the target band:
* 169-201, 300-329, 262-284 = -0.23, 161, 125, 136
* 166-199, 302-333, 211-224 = -0.06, 161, 127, 152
